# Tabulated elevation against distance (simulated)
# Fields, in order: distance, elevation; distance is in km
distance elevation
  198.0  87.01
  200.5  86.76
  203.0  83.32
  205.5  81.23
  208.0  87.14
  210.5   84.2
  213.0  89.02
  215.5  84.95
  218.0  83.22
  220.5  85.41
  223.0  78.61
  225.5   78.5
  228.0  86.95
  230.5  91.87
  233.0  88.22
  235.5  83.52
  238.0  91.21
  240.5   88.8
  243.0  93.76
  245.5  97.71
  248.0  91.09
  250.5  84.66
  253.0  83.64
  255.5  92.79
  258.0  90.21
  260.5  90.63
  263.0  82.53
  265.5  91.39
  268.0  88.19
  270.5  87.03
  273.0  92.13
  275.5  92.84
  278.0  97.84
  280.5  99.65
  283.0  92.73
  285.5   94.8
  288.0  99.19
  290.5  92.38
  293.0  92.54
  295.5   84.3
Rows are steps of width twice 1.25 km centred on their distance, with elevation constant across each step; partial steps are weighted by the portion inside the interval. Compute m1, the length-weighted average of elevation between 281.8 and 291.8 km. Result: 94.8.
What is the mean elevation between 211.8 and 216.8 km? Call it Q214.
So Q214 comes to 86.9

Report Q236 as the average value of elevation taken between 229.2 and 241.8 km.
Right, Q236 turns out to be 88.7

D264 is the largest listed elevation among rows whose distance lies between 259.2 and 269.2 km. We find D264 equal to 91.39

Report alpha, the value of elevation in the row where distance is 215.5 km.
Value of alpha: 84.95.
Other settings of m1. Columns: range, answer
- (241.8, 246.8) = 95.7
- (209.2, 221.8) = 85.3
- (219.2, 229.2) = 82.3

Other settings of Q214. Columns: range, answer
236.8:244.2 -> 91.2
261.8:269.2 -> 87.4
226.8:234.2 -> 89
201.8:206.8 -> 82.3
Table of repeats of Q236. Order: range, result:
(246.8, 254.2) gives 86.5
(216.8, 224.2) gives 82.4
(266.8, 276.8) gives 90.1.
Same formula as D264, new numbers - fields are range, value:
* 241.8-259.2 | 97.71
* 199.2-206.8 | 86.76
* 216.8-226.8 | 85.41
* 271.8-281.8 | 99.65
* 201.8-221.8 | 89.02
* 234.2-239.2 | 91.21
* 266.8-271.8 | 88.19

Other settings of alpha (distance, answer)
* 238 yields 91.21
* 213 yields 89.02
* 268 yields 88.19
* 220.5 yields 85.41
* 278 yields 97.84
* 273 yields 92.13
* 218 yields 83.22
